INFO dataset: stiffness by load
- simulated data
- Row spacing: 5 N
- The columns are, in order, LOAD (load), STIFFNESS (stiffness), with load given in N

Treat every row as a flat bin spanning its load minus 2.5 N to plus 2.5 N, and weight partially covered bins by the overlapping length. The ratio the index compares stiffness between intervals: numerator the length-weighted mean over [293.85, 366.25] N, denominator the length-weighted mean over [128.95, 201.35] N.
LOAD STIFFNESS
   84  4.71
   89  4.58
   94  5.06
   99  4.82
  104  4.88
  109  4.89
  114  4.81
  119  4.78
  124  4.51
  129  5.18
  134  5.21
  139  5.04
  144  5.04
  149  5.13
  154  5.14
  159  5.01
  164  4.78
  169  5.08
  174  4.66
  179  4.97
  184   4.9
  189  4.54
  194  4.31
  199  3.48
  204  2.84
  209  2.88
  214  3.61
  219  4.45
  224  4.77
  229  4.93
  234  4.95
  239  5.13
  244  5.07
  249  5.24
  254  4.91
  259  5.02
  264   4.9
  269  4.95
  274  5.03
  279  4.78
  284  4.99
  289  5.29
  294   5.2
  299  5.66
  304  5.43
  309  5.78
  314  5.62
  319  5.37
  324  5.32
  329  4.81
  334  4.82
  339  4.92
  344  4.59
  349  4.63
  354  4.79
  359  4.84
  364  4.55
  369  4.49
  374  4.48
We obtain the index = 1.05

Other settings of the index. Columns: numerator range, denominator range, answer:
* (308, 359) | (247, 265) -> 1.00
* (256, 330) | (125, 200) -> 1.08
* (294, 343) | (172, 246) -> 1.21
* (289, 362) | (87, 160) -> 1.04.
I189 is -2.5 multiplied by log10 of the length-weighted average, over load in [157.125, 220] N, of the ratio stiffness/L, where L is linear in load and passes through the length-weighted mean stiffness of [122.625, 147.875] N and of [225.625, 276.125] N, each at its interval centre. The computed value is 0.18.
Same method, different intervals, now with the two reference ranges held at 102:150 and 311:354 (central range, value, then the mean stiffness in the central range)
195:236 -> 0.24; 3.99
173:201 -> 0.11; 4.48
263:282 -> 0.02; 4.92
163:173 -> 0.01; 4.91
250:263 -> 0.00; 4.99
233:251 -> -0.03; 5.11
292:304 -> -0.09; 5.44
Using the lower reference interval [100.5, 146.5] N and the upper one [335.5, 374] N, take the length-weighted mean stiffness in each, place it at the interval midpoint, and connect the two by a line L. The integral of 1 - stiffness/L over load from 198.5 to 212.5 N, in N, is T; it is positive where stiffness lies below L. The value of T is 5.2 N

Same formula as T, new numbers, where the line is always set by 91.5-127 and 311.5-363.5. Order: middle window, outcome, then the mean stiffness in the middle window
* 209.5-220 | 2.44 N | 3.75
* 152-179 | -0.42 N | 4.93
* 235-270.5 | -0.89 N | 5.03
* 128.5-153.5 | -1.41 N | 5.12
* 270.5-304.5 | -1.72 N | 5.18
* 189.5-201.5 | 2.15 N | 4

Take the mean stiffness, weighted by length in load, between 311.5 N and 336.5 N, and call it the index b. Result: 5.19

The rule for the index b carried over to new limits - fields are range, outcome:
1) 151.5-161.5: 5.08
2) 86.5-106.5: 4.83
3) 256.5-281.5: 4.94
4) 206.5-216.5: 3.25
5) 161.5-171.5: 4.93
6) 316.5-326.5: 5.35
